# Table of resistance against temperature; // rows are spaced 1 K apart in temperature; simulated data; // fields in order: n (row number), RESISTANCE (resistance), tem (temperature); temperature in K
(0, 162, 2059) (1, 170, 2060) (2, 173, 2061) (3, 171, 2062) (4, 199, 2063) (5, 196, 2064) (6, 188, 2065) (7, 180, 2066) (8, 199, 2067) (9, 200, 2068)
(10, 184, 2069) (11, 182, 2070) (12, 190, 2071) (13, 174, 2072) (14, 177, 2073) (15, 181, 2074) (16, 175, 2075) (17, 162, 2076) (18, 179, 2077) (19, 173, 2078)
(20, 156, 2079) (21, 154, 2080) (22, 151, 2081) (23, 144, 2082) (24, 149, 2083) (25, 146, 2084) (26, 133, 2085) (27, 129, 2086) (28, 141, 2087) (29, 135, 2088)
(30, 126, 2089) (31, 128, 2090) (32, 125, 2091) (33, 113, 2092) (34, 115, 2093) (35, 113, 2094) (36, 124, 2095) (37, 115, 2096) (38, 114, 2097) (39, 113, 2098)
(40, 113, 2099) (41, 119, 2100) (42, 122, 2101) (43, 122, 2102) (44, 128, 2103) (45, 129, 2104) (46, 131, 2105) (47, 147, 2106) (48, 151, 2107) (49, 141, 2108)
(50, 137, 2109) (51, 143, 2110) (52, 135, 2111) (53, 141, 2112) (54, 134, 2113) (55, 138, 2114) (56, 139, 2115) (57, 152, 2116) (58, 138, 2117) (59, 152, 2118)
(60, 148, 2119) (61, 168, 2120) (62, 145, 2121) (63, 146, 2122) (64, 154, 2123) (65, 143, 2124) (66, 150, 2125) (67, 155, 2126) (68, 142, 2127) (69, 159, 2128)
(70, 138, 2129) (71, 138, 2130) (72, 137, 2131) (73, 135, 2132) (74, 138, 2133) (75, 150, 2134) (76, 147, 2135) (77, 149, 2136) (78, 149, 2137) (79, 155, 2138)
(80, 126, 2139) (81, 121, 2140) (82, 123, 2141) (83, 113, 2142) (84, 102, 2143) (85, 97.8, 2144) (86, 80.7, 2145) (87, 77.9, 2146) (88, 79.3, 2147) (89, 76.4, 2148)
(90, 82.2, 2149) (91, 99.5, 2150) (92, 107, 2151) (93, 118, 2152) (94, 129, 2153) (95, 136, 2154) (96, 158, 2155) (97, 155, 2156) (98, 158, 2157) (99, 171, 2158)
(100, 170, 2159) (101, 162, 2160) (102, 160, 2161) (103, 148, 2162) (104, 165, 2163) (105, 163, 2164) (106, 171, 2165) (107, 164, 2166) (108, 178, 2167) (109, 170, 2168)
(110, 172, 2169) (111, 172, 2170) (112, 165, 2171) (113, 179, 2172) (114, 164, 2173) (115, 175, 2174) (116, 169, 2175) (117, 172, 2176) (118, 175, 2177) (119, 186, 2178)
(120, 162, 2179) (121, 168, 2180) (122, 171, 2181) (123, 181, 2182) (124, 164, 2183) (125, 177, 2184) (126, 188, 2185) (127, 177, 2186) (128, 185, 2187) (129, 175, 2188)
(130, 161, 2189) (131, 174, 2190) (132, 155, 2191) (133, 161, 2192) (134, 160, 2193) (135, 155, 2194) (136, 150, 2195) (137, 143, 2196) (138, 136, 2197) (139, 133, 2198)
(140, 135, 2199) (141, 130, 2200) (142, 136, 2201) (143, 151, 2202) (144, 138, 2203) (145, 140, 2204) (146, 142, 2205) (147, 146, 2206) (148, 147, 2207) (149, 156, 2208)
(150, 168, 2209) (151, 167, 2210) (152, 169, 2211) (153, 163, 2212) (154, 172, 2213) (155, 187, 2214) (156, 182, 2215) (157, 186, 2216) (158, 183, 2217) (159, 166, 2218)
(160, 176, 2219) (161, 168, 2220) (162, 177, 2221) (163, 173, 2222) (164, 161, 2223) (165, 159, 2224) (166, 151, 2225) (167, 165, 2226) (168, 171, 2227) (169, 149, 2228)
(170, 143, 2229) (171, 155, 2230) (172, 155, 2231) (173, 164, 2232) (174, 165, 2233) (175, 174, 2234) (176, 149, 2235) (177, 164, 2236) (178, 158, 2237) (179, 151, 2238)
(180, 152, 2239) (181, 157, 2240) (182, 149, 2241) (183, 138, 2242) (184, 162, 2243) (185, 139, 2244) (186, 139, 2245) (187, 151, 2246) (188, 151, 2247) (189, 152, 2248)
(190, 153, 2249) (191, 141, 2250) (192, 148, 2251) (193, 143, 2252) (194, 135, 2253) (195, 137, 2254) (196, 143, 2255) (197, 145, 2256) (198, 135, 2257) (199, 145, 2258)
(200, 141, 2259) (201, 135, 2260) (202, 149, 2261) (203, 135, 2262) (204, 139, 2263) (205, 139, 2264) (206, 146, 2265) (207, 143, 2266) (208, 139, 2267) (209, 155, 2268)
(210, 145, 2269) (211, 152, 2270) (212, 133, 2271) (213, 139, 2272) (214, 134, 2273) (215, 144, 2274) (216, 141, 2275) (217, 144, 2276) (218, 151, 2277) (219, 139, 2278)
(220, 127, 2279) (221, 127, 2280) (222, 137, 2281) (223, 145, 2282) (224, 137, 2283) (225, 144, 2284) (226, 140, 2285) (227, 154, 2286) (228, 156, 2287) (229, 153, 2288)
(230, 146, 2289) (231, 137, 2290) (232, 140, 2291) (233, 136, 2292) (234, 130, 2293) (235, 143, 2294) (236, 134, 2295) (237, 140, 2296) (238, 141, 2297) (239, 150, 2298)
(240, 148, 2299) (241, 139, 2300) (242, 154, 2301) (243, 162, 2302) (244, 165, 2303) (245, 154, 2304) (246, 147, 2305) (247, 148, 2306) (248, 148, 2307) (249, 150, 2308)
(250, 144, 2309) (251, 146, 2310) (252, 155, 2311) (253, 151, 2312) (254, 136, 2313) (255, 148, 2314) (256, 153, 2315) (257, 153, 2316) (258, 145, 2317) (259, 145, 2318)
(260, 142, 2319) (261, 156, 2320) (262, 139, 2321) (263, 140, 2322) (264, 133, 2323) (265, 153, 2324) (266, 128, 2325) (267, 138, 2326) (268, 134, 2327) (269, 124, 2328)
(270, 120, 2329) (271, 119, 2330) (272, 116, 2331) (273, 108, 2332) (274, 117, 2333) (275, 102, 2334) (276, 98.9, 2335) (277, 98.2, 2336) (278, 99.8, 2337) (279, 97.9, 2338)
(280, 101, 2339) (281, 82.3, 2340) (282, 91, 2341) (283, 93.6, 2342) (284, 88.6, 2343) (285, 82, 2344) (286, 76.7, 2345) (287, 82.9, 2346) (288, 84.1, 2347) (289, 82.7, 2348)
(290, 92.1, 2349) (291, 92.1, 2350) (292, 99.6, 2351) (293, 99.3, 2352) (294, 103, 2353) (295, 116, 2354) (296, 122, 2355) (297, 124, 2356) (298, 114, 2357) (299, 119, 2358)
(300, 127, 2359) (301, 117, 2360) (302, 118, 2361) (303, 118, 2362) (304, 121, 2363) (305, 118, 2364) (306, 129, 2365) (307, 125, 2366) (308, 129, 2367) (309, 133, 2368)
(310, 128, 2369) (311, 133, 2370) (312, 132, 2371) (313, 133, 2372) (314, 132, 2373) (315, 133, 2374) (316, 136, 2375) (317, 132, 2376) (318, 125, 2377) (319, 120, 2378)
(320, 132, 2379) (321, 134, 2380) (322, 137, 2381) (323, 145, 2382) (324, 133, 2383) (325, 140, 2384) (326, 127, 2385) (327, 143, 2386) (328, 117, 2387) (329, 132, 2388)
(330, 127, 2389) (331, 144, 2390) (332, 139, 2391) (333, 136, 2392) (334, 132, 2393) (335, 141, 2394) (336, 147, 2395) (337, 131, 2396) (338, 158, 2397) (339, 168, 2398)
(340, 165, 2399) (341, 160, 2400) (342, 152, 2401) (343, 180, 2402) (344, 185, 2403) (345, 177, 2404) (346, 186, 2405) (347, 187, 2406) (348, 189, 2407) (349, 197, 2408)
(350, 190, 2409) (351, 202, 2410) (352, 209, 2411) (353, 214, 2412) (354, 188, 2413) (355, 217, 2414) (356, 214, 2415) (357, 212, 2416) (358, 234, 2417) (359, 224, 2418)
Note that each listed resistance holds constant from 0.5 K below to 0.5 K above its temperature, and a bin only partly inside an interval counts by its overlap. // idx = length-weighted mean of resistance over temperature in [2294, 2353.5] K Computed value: 125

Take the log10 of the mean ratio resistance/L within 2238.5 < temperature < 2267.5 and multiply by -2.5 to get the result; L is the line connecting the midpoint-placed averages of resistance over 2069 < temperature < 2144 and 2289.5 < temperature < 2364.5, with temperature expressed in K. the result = -0.11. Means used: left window 141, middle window 144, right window 125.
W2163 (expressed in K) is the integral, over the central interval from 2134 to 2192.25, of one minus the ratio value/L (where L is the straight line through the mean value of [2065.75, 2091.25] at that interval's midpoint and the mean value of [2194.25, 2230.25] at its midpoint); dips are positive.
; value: 3.3 K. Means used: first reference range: 161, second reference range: 158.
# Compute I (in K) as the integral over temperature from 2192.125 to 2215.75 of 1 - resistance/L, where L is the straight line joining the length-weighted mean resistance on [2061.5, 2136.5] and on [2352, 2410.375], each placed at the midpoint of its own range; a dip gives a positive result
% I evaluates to -1.3 K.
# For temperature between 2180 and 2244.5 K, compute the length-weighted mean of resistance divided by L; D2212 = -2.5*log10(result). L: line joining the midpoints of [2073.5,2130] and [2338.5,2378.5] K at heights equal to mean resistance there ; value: -0.24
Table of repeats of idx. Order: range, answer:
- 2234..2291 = 145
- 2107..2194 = 148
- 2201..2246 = 159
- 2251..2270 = 142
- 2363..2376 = 130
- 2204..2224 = 167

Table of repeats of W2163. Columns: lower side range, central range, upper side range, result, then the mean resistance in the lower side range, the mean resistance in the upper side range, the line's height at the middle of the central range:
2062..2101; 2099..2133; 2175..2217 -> 3.2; 152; 162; 155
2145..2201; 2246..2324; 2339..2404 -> -3.9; 153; 125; 137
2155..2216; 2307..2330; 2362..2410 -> 1.4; 163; 145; 151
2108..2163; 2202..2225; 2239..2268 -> -3.7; 136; 144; 141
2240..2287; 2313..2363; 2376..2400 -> 8.9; 143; 138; 140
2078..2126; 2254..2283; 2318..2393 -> -3.6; 137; 120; 125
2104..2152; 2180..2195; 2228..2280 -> -3.3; 132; 146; 139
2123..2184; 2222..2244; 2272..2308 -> -1.8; 146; 144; 145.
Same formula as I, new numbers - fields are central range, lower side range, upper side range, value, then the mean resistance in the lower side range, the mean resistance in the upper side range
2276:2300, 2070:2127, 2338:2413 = -1.0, 142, 133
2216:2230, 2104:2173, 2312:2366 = -3.7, 141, 116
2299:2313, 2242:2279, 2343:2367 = -2.7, 143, 107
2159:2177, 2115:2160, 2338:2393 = -5.0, 134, 118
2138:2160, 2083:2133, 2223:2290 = 3.0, 136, 147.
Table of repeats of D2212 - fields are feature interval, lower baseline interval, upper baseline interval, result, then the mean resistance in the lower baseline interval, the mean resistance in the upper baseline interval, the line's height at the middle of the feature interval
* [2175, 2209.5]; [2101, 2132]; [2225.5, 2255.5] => -0.077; 142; 152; 148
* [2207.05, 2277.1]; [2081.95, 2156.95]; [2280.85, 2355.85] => -0.188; 131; 128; 129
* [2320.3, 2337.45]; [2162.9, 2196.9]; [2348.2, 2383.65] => 0.084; 169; 123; 132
